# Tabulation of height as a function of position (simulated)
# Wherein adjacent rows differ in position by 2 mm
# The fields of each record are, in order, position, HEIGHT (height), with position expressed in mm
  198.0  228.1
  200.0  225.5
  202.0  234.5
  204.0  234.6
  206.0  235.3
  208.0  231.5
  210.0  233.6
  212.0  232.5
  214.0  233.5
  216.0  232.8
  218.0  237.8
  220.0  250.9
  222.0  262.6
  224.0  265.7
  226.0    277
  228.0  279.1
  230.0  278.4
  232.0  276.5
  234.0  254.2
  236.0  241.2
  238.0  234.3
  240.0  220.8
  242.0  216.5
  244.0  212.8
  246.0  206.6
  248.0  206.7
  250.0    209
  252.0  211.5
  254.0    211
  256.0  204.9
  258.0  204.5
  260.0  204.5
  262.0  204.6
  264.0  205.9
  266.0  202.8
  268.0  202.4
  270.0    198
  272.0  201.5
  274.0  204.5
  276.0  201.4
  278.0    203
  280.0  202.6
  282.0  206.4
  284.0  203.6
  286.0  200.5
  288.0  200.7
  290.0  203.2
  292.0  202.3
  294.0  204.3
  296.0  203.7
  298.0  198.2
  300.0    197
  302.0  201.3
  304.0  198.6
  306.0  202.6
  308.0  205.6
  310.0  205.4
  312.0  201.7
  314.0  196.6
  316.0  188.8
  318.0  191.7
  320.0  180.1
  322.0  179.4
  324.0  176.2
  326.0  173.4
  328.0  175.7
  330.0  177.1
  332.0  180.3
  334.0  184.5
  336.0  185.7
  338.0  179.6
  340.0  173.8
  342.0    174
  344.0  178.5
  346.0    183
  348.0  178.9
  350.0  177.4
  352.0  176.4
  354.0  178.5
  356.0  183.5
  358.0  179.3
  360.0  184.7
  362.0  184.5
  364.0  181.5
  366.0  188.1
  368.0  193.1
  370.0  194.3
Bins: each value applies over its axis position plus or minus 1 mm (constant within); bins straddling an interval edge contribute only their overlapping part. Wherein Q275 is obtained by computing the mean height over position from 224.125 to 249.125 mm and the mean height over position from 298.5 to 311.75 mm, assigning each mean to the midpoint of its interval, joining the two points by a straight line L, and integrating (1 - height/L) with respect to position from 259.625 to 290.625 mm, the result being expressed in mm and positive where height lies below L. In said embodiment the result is 2.4 mm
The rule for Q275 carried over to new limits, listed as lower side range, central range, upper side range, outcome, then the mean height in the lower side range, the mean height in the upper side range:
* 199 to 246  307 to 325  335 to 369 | 0.61 mm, 243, 181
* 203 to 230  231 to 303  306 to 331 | 2.71 mm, 248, 188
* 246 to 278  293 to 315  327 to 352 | -1.22 mm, 205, 179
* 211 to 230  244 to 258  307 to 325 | 1.53 mm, 254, 192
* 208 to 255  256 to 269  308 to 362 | 1.03 mm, 238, 183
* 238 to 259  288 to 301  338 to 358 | -0.34 mm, 212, 178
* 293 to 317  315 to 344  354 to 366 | 1.89 mm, 200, 183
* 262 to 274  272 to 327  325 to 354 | -1.61 mm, 203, 178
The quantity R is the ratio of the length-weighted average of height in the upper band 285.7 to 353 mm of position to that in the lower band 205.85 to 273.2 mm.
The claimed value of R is 0.83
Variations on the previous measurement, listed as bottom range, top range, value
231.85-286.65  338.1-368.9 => 0.85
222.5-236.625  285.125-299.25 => 0.75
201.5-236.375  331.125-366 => 0.72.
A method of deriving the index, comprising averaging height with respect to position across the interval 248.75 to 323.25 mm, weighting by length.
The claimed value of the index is 201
